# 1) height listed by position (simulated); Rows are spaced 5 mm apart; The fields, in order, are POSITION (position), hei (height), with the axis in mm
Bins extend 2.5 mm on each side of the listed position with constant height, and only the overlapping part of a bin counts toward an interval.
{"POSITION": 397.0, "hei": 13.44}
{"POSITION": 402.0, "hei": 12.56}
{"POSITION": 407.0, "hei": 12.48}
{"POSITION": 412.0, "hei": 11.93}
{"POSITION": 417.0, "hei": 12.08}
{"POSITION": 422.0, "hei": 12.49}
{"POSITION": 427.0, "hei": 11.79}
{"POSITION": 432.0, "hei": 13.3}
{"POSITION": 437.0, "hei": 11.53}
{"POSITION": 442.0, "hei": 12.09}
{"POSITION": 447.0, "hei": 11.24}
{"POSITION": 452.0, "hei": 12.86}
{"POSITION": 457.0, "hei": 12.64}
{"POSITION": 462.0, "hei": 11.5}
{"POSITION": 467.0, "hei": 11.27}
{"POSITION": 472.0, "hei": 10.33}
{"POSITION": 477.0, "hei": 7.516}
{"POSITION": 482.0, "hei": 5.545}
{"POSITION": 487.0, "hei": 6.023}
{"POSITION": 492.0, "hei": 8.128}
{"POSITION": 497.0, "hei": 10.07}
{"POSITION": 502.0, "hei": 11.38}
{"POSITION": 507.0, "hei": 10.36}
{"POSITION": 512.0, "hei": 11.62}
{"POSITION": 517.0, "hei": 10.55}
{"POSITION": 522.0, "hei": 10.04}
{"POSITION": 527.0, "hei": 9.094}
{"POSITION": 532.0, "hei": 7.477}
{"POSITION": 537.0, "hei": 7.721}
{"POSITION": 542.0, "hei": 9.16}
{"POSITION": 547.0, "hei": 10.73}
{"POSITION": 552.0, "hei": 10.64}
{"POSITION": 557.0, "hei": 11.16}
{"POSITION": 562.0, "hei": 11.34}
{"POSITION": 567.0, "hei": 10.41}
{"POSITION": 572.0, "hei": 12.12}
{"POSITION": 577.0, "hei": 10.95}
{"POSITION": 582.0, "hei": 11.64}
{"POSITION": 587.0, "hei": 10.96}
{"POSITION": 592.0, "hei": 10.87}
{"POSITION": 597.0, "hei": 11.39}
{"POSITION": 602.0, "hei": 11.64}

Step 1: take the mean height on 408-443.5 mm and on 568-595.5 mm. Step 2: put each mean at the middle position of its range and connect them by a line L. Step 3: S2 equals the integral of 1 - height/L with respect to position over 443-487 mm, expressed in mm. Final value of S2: 6.6 mm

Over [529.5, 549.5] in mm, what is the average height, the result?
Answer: 8.77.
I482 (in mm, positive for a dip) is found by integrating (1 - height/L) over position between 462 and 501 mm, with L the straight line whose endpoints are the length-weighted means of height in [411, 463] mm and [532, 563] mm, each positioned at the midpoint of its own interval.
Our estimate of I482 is 8.73 mm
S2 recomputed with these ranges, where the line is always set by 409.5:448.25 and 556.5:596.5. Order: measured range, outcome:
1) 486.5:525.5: 5.6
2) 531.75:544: 3.5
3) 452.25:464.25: -0.3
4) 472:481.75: 3.3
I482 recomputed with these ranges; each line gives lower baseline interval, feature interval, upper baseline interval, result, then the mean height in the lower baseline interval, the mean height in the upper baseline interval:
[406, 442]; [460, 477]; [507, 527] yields 1.3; 12.2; 10.5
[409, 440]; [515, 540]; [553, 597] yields 5.5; 12.2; 11.2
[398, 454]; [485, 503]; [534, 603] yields 4.3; 12.2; 10.7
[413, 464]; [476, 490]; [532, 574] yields 6.3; 12.2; 10.2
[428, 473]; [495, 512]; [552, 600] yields 1.2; 11.9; 11.2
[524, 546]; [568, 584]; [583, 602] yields -1.6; 8.56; 11.2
